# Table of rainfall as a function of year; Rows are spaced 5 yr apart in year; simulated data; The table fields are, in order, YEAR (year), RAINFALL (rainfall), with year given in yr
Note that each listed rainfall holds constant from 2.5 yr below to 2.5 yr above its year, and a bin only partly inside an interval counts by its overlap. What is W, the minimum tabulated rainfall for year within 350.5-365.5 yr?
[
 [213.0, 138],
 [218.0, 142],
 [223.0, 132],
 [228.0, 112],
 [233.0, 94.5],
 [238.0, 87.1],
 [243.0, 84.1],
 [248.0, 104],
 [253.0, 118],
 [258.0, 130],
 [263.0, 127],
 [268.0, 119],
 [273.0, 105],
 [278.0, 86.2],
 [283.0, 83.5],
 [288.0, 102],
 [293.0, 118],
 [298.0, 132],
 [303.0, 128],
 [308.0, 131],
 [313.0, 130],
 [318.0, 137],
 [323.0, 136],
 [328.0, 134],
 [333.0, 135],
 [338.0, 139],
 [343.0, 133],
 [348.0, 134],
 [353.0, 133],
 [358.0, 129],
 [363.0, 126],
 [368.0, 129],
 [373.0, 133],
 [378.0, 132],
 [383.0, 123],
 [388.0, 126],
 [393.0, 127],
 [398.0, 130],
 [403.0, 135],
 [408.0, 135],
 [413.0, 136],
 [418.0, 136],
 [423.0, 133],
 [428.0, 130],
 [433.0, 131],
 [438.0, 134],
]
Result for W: 126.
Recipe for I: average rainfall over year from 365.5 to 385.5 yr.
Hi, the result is 129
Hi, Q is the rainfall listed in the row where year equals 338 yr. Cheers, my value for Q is 139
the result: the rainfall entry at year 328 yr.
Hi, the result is 134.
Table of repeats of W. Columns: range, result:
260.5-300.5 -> 83.5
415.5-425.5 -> 133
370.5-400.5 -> 123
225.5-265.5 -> 84.1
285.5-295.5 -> 102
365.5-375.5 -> 129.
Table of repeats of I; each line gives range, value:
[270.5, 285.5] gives 91.6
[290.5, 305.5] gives 126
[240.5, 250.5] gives 94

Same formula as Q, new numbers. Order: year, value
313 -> 130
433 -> 131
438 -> 134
